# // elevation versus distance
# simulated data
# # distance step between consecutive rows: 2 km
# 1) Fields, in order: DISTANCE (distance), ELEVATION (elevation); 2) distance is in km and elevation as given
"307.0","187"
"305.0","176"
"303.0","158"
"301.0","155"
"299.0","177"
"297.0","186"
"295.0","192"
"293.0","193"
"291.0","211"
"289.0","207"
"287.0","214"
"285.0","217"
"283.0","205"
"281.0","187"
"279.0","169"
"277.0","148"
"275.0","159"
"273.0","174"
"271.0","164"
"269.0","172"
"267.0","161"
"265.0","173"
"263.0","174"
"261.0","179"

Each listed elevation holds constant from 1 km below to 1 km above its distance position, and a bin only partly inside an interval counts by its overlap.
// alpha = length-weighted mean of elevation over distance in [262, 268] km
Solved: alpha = 169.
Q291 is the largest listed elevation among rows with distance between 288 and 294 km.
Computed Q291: 211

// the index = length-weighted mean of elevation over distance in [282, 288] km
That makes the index 212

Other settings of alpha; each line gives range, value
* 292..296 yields 192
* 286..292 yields 211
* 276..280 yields 158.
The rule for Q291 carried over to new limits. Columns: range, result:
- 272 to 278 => 174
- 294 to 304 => 192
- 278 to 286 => 217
